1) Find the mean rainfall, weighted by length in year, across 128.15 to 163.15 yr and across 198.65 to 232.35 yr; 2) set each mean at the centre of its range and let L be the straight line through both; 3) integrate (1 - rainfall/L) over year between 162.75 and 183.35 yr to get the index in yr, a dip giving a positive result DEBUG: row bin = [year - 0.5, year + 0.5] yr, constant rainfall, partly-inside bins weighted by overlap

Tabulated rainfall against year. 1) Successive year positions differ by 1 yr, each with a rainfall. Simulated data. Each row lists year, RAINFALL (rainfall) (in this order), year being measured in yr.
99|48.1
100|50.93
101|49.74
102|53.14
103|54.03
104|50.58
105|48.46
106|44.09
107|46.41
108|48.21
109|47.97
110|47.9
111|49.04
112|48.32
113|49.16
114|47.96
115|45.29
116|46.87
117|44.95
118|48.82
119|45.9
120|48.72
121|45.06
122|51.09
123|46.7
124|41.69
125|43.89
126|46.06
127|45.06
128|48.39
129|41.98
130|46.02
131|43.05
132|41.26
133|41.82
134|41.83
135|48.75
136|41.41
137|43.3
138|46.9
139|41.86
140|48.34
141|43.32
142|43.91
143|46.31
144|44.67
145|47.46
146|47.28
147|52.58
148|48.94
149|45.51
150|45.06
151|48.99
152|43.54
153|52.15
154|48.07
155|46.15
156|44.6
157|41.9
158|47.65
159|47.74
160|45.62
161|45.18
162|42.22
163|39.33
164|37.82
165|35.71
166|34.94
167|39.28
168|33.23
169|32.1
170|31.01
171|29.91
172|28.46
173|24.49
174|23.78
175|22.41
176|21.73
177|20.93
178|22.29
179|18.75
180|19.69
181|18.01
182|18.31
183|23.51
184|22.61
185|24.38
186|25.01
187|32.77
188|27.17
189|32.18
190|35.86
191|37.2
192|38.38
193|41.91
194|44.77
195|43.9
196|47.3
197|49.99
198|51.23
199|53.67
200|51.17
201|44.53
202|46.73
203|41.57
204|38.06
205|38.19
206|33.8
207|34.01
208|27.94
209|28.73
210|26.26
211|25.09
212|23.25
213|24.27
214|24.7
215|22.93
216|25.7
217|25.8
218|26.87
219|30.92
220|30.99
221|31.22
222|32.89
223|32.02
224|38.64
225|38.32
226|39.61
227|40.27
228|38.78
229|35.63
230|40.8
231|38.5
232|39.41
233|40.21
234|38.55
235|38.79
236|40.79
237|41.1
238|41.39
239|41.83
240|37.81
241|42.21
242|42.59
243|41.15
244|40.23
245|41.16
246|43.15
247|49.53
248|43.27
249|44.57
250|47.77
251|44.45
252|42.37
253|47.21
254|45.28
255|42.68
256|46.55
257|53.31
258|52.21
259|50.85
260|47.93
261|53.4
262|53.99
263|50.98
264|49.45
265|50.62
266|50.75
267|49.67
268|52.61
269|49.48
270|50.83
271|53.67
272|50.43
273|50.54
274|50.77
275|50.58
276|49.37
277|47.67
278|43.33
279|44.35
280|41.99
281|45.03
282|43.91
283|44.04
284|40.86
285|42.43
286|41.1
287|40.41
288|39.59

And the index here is 7.0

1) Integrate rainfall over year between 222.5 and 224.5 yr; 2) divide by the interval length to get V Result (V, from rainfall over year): 35.3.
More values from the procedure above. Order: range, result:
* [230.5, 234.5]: 39.2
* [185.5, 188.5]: 28.3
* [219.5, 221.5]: 31.1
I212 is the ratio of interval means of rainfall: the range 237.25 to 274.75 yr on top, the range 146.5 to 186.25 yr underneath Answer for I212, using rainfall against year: 1.4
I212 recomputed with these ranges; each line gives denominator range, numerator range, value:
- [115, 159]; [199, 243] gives 0.78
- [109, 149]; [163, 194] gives 0.63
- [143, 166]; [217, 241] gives 0.82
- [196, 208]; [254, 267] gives 1.15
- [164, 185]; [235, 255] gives 1.63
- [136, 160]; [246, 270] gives 1.05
